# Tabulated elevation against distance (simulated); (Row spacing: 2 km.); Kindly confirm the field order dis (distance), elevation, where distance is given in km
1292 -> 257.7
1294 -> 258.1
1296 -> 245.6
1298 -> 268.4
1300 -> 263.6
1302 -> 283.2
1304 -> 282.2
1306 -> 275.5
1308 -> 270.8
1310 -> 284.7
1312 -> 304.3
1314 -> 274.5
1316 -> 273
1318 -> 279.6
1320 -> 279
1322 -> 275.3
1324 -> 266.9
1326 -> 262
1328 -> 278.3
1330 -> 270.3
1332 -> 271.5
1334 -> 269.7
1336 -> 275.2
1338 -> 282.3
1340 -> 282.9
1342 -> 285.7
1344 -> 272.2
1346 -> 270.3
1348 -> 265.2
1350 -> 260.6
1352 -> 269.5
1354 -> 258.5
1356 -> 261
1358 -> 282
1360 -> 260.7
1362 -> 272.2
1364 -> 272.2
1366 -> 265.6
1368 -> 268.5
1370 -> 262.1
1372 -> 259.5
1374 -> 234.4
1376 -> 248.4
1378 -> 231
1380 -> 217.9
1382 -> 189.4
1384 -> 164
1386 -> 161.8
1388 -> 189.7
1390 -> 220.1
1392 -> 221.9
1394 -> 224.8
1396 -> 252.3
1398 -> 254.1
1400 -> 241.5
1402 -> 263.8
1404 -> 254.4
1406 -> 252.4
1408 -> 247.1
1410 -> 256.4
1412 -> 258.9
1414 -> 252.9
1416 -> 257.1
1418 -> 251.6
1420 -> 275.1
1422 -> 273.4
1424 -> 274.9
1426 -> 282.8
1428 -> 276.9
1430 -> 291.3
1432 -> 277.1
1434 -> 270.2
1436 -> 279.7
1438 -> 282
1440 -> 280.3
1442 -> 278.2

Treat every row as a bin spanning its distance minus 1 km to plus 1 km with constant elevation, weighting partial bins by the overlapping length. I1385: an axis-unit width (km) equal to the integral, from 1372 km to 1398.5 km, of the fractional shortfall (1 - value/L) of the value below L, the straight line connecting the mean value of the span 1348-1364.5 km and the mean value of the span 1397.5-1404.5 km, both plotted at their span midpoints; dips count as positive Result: 4.21 km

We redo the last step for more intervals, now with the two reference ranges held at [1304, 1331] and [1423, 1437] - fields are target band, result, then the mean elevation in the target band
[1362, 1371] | 0.3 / 268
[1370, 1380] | 1.3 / 243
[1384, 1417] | 5.0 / 236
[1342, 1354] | 0.4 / 268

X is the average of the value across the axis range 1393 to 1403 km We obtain 247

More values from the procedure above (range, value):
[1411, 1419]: 255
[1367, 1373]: 263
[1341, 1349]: 273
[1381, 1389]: 176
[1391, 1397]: 233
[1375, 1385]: 210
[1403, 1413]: 254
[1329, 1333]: 271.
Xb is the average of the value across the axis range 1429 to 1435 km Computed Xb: 280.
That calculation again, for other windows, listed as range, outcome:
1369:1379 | 247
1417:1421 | 263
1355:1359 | 272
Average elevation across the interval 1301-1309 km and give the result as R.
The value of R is 278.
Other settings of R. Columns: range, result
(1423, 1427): 279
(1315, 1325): 275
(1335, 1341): 280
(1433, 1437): 275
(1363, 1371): 267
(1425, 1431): 284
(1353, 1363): 267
